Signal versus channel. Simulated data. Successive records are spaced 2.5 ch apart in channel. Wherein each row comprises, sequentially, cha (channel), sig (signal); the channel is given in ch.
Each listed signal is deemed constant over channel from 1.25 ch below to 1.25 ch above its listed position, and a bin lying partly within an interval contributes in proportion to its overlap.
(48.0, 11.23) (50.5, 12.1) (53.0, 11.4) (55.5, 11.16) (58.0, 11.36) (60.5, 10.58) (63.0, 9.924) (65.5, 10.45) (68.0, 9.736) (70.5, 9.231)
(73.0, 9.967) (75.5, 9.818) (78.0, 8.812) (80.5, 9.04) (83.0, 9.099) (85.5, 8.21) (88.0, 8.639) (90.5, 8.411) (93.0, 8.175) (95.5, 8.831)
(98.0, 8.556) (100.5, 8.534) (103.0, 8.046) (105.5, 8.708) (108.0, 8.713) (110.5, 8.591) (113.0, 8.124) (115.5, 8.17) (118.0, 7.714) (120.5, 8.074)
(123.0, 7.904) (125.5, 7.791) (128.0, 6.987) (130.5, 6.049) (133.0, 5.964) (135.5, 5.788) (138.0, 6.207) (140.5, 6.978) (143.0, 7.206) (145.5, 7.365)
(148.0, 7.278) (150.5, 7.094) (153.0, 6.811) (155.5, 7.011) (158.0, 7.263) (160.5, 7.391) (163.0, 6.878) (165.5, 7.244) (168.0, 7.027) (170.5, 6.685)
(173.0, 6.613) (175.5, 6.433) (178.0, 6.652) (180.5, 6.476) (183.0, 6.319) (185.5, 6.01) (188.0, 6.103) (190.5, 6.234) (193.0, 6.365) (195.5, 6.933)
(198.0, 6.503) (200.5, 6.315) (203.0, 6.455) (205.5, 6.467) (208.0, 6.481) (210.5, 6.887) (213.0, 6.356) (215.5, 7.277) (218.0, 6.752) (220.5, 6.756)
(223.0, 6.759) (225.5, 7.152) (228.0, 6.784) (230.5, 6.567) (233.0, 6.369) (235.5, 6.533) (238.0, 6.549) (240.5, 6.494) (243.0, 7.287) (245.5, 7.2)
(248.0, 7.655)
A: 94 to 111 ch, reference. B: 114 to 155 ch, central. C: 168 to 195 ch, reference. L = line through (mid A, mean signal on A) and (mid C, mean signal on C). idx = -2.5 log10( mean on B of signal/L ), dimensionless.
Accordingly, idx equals 0.089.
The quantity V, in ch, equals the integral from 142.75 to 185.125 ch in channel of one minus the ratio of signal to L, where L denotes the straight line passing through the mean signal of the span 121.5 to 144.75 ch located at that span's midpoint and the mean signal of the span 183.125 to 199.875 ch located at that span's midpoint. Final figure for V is -2.2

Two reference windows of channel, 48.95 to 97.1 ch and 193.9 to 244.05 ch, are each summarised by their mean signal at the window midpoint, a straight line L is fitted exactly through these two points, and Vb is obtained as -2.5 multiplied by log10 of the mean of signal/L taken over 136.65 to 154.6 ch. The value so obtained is 0.18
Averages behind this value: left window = 9.73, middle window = 6.98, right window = 6.68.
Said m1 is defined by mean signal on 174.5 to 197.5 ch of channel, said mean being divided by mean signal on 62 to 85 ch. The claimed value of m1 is 0.7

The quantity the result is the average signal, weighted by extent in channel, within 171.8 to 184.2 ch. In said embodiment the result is 6.5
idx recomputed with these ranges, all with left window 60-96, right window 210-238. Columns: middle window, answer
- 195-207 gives 0.099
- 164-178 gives 0.129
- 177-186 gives 0.169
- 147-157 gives 0.134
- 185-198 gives 0.147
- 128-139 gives 0.331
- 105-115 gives 0.025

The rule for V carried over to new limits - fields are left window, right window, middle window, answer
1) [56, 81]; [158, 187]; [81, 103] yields 1.6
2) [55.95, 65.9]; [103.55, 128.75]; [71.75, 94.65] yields 1.7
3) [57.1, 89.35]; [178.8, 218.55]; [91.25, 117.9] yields 1.2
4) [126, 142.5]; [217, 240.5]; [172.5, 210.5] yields 0.9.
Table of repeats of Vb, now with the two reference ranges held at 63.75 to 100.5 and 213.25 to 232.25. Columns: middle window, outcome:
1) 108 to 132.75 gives 0.104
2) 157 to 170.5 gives 0.095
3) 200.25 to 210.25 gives 0.098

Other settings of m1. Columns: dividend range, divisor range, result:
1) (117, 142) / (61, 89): 0.74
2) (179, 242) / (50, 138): 0.75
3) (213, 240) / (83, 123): 0.80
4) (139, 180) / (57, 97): 0.74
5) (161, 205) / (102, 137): 0.86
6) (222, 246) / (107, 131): 0.86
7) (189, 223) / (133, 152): 0.97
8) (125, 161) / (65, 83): 0.72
